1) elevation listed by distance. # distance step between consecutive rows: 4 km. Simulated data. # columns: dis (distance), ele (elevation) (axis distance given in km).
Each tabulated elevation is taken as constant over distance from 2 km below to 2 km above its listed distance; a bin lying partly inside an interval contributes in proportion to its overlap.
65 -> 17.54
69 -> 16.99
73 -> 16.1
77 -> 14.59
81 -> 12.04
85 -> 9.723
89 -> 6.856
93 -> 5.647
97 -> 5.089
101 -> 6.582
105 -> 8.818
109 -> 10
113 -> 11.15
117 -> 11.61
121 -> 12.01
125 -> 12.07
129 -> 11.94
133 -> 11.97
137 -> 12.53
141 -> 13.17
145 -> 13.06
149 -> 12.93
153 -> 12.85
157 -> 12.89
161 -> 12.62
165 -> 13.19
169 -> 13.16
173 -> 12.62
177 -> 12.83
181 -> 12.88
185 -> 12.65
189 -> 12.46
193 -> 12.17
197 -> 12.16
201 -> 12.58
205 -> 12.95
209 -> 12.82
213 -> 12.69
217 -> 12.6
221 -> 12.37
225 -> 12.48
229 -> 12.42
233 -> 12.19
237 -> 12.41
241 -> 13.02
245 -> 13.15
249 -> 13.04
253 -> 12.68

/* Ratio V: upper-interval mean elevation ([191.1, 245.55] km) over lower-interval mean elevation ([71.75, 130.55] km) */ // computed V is 1.2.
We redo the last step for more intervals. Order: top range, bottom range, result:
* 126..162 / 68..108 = 1.26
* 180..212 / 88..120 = 1.50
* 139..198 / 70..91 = 1.06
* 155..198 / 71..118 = 1.29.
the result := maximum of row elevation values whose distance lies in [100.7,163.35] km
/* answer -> 13.17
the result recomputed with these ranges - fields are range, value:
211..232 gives 12.69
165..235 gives 13.19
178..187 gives 12.88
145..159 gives 13.06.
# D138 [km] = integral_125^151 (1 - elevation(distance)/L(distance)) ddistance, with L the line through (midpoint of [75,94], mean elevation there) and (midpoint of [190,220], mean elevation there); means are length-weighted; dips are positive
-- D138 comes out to -3.3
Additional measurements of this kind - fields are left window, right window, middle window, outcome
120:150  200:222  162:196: -0.4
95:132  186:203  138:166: -4.6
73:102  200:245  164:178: -2.0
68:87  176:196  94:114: 8.0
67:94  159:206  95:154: 6.0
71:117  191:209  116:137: -2.7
